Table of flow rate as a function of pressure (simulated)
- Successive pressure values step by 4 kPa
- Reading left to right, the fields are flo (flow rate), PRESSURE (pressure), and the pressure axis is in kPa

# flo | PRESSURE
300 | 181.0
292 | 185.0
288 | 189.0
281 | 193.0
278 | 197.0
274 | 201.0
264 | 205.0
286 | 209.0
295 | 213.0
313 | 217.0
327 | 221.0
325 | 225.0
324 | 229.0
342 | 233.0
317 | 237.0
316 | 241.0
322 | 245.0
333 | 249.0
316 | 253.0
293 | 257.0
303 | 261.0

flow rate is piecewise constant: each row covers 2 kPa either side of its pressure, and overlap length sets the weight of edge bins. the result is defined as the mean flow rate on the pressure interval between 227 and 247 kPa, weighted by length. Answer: 324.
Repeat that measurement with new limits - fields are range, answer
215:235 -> 326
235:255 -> 321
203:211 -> 275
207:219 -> 298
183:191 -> 290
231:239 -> 330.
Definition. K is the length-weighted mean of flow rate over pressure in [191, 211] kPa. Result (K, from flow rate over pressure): 277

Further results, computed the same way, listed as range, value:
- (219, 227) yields 326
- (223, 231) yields 324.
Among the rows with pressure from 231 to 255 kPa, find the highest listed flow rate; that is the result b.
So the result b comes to 342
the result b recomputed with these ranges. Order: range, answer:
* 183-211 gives 292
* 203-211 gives 286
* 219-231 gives 327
